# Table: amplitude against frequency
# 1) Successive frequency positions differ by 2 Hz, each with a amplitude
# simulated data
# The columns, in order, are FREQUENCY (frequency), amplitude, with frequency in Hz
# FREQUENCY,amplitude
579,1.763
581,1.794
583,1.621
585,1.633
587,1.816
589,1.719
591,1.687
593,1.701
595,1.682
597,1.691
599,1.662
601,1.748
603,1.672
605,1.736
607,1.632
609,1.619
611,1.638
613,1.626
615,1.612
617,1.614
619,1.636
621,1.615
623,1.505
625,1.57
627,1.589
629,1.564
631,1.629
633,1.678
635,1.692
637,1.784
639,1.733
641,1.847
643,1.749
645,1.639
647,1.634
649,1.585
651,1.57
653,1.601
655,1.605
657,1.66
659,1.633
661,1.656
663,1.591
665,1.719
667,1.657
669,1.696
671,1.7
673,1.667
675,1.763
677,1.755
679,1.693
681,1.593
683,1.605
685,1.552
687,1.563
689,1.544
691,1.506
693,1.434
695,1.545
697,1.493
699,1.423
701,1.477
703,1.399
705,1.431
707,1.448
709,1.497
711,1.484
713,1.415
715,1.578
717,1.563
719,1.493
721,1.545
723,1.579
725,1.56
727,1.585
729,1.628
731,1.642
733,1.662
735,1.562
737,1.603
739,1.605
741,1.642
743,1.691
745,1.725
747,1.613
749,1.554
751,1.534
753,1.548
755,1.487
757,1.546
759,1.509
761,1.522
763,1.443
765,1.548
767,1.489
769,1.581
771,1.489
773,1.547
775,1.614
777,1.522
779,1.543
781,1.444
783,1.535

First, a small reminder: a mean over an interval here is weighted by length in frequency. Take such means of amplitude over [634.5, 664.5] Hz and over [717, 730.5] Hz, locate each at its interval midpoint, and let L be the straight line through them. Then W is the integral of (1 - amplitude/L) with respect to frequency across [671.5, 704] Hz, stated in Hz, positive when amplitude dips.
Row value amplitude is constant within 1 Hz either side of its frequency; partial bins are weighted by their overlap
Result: 1.0 Hz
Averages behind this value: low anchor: 1.67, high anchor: 1.57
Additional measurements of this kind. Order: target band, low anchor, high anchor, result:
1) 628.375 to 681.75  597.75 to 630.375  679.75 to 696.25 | -3.0 Hz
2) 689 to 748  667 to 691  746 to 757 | 1.6 Hz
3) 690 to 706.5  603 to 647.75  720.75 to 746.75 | 1.7 Hz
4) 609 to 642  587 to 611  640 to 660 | 0.5 Hz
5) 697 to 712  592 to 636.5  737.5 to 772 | 1.3 Hz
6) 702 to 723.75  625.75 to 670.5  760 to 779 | 1.3 Hz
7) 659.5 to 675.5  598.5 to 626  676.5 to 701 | -1.0 Hz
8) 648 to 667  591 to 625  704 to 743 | -0.2 Hz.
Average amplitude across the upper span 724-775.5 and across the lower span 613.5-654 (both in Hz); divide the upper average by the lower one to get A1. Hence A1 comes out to 0.96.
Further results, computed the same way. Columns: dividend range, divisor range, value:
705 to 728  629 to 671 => 0.91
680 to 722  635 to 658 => 0.90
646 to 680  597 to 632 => 1.02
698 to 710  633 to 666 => 0.87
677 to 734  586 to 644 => 0.92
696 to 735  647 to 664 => 0.94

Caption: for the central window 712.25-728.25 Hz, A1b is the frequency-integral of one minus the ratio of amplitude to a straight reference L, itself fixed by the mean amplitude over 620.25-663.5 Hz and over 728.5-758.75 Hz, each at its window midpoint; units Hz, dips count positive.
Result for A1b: 0.7 Hz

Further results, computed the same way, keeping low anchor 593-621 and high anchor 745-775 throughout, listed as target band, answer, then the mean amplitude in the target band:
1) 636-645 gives -0.7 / 1.76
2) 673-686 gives -0.5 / 1.66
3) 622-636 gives 0.3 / 1.6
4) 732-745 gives -0.7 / 1.64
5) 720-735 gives -0.3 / 1.6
